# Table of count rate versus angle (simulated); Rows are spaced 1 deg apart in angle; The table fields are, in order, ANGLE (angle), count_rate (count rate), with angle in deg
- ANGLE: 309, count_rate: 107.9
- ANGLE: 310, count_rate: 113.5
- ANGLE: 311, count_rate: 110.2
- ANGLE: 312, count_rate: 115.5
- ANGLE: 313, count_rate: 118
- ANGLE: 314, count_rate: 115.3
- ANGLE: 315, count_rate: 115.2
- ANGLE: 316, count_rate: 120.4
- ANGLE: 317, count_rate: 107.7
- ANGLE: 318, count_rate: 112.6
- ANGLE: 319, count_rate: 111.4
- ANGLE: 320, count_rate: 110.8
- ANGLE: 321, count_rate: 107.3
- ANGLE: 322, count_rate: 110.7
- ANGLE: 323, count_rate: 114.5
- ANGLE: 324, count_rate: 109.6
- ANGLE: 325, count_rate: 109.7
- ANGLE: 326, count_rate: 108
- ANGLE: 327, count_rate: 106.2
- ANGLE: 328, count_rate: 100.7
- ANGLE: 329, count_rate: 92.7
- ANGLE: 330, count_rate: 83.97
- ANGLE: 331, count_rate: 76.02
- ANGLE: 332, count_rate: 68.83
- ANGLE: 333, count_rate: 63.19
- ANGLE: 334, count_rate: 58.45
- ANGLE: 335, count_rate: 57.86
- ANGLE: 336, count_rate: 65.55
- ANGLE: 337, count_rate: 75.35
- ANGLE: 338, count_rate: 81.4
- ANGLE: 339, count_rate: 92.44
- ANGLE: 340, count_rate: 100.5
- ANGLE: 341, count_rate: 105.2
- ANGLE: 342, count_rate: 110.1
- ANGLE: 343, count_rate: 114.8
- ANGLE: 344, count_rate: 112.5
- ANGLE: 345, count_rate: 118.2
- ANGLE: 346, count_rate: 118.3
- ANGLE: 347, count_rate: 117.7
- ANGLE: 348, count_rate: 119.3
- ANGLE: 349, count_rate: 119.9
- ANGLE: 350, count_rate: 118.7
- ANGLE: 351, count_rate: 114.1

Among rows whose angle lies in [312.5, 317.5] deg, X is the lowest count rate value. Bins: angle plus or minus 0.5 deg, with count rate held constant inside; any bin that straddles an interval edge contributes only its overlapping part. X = 107.7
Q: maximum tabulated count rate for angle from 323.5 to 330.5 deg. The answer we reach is 109.7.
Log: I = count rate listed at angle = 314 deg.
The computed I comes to 115.3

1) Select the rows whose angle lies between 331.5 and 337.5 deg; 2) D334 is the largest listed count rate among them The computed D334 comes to 75.35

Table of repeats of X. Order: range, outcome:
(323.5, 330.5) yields 83.97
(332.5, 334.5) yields 58.45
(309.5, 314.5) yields 110.2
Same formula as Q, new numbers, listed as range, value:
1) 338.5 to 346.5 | 118.3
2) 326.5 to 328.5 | 106.2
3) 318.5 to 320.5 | 111.4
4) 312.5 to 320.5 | 120.4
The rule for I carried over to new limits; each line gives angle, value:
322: 110.7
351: 114.1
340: 100.5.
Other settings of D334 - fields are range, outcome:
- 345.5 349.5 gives 119.9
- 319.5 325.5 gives 114.5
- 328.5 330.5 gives 92.7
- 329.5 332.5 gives 83.97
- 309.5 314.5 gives 118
